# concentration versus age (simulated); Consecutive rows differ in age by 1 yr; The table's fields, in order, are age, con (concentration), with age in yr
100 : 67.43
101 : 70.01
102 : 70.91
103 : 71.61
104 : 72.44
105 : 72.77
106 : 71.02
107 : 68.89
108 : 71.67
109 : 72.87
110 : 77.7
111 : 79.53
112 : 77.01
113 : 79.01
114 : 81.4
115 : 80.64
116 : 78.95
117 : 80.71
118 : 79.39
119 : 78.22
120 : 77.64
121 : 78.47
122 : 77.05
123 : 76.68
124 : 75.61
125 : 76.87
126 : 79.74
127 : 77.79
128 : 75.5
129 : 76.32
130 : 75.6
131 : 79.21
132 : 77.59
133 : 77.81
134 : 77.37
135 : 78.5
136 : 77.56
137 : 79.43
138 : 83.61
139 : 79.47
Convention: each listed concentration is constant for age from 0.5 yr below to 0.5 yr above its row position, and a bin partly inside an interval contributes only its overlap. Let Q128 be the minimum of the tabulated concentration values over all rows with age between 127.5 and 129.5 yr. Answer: 75.5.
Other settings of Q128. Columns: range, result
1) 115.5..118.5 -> 78.95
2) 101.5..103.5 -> 70.91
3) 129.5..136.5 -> 75.6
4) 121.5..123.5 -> 76.68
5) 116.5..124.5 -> 75.61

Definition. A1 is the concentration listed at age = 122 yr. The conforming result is 77.05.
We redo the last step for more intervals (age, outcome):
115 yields 80.64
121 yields 78.47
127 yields 77.79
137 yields 79.43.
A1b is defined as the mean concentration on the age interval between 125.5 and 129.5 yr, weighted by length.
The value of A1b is 77.3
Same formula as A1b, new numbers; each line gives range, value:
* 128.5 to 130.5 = 76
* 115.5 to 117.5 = 79.8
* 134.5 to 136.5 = 78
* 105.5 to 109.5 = 71.1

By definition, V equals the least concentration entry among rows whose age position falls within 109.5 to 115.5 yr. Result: 77.01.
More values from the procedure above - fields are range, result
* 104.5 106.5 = 71.02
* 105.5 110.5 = 68.89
